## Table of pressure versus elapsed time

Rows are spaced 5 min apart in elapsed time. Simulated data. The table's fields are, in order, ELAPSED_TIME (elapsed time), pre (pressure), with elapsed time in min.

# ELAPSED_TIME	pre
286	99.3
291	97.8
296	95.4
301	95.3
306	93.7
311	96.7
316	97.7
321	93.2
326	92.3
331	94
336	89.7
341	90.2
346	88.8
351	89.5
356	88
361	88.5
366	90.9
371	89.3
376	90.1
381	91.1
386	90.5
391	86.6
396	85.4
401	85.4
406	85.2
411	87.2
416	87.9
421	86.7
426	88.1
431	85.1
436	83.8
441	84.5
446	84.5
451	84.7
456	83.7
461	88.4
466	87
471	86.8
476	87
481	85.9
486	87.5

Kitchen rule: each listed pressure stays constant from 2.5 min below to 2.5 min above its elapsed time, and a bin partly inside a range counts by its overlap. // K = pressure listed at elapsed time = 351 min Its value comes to 89.5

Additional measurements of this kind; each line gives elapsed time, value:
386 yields 90.5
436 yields 83.8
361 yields 88.5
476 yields 87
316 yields 97.7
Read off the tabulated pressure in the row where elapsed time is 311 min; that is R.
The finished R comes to 96.7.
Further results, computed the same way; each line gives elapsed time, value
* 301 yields 95.3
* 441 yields 84.5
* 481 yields 85.9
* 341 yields 90.2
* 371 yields 89.3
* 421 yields 86.7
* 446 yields 84.5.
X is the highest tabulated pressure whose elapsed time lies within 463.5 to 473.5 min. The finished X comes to 87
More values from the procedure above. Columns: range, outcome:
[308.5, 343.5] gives 97.7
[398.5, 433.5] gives 88.1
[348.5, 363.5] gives 89.5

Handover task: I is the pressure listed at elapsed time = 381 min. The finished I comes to 91.1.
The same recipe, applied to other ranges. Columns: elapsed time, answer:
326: 92.3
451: 84.7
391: 86.6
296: 95.4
